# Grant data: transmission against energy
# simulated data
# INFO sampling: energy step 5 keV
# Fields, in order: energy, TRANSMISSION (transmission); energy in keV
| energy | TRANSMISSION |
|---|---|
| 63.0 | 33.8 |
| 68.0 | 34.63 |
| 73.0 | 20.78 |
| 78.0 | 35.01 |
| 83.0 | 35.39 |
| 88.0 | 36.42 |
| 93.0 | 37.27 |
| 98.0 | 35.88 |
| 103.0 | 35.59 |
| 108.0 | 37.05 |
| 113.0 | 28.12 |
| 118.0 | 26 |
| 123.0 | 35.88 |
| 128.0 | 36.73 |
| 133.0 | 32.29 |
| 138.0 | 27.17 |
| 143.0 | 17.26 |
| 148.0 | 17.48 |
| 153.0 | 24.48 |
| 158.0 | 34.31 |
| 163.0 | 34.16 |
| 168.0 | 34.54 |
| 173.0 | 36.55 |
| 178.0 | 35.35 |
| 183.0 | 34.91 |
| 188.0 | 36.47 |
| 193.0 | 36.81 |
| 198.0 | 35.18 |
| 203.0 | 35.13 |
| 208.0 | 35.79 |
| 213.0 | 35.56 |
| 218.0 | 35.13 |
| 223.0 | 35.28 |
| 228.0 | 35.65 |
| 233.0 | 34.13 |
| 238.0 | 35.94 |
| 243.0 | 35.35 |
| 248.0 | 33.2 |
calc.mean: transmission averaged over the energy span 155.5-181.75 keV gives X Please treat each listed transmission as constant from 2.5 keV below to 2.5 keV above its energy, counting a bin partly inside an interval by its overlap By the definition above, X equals 35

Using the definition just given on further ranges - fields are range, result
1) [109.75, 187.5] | 30.6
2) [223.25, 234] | 35.1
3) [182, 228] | 35.6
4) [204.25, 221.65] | 35.5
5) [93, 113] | 35.3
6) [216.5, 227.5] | 35.3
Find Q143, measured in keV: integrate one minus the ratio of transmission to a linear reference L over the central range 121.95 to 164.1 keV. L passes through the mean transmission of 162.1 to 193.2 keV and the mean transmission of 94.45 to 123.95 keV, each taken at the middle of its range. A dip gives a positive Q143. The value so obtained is 7.1 keV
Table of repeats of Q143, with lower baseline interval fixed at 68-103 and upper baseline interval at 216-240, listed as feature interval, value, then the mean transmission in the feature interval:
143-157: 5.1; 21.7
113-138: 1.8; 31.7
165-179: -0.3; 35.4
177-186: -0.1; 35.2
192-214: -0.4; 35.6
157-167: 0.1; 34.3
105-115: 0.3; 33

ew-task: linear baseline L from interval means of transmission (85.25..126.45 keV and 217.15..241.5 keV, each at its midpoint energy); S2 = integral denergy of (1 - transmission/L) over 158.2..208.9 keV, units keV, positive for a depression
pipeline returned -0.9 keV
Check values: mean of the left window 34.1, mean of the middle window 35.4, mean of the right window 35.2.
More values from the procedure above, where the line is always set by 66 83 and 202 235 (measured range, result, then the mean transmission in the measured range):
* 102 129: -0.72 keV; 32.9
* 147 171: 2.57 keV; 29.9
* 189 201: -0.52 keV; 36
